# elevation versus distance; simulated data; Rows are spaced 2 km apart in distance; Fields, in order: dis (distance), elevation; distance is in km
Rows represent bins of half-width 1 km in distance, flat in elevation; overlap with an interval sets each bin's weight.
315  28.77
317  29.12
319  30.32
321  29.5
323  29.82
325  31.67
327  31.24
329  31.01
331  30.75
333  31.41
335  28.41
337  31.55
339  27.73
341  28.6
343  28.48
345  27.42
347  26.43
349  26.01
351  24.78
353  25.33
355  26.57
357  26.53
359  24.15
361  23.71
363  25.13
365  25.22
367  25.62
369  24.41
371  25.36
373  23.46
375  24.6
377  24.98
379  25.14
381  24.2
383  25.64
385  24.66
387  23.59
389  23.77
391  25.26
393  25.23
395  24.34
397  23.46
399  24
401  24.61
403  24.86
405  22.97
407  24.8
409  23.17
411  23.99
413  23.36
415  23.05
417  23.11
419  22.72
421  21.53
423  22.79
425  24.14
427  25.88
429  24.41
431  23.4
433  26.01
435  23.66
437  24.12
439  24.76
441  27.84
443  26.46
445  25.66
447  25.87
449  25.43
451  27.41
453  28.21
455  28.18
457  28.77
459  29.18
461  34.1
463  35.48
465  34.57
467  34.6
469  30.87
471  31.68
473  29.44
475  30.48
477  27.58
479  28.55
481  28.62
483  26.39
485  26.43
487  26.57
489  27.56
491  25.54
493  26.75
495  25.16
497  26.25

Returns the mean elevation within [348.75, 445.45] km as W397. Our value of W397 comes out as 24.5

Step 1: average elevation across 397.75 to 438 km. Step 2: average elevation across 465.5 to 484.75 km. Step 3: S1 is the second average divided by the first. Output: 1.25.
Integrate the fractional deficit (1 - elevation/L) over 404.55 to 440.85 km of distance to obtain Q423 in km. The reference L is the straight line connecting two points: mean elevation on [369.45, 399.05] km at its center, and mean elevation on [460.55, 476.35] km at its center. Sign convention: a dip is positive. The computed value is 5.5 km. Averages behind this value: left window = 24.5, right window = 32.5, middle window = 23.9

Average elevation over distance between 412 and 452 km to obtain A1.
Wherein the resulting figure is 24.6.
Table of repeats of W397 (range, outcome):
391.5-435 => 23.9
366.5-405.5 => 24.5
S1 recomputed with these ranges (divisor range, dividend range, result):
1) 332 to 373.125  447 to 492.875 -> 1.10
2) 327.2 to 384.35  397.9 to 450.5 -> 0.92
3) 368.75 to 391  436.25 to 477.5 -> 1.19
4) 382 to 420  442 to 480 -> 1.23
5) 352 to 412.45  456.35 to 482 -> 1.26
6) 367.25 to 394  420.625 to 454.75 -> 1.03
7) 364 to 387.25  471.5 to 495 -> 1.11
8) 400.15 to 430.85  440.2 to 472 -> 1.25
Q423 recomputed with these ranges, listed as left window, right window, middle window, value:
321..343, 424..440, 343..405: 6.2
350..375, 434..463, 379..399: 1.0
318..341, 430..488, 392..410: 3.1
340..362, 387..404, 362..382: 0.4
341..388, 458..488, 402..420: 2.6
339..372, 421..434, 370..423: 1.9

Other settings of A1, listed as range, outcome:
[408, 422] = 23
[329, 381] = 26.5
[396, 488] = 26.6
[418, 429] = 23.5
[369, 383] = 24.7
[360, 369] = 24.9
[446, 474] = 30.3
